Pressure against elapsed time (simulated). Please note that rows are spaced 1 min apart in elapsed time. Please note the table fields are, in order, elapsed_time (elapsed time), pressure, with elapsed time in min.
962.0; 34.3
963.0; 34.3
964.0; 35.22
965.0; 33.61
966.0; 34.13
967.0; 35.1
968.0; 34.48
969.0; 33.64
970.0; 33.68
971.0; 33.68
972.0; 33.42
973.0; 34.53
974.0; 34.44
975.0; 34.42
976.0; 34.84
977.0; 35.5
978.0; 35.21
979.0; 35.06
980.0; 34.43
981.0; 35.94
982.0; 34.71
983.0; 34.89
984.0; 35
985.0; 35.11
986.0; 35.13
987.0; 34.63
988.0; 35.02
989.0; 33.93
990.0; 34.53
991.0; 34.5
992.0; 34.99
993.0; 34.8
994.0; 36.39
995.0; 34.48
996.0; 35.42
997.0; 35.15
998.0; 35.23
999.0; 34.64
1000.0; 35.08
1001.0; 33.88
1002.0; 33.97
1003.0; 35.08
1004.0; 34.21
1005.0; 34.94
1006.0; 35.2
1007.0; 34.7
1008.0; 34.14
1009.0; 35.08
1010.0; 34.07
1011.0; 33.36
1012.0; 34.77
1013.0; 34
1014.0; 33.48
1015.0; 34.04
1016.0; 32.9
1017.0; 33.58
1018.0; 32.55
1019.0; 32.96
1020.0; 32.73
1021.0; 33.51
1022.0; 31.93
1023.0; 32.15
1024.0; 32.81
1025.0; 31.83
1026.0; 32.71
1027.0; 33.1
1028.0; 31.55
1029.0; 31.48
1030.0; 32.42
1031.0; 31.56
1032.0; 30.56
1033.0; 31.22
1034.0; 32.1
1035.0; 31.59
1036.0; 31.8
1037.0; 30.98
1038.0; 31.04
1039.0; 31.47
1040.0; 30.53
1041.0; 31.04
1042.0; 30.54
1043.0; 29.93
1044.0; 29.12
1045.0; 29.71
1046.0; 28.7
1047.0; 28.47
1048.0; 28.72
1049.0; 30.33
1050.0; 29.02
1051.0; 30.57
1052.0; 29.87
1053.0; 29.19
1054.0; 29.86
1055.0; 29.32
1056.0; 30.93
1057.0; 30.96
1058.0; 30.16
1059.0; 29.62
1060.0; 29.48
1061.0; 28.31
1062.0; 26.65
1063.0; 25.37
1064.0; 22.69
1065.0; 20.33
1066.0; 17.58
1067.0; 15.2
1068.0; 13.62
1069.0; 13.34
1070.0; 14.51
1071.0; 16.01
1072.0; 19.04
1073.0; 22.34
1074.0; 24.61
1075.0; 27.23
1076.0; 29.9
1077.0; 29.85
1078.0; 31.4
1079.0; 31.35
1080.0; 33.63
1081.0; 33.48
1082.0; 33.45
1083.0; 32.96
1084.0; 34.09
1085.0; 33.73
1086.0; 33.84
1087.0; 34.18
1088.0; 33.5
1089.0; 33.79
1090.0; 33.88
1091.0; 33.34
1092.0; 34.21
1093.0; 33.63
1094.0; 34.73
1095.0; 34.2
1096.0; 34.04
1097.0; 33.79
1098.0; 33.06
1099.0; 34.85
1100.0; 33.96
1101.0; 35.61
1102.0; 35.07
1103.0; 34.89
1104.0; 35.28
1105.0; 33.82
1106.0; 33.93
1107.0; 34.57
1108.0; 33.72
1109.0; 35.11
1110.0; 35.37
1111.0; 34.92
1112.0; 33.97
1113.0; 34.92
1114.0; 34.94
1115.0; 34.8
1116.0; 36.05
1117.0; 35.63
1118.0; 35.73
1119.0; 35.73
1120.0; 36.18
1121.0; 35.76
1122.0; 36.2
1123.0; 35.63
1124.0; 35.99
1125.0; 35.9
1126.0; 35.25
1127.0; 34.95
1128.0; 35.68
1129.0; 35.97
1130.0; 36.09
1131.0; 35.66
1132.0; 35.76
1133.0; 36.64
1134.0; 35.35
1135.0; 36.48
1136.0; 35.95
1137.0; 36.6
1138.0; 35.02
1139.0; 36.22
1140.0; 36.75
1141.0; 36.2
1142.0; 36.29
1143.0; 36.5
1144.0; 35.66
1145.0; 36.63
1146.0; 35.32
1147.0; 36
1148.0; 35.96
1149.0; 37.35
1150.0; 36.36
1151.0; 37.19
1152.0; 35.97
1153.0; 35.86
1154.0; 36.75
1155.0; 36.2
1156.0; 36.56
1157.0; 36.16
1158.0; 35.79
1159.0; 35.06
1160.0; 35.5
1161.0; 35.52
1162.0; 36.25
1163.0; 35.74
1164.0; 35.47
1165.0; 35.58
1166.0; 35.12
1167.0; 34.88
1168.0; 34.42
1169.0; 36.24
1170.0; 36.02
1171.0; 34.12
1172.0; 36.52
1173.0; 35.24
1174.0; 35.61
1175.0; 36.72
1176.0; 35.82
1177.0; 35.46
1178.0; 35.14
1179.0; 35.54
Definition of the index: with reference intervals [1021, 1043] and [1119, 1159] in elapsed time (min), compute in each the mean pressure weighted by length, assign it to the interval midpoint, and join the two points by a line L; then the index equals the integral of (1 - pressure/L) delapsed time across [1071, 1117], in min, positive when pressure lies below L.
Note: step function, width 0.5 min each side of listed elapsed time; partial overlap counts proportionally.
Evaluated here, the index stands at 1.9 min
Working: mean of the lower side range 31.6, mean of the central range 32.8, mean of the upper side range 36.1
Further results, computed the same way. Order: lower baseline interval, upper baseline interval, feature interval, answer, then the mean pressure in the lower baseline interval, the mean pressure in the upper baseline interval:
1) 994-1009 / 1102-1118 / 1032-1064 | 4.6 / 34.8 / 34.8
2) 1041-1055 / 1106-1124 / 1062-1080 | 5.2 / 29.6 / 35.2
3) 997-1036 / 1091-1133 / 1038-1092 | 9.4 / 33.3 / 35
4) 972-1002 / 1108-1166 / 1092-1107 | 0.5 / 34.9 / 35.8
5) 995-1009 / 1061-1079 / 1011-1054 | -3.6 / 34.7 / 22.2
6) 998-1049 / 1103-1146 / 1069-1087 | 3.2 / 32.4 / 35.6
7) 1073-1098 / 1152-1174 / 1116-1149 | -1.5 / 32.4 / 35.7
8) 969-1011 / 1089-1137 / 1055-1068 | 3.6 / 34.7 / 35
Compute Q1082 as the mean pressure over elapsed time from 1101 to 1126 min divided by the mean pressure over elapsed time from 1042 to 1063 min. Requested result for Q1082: 1.2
